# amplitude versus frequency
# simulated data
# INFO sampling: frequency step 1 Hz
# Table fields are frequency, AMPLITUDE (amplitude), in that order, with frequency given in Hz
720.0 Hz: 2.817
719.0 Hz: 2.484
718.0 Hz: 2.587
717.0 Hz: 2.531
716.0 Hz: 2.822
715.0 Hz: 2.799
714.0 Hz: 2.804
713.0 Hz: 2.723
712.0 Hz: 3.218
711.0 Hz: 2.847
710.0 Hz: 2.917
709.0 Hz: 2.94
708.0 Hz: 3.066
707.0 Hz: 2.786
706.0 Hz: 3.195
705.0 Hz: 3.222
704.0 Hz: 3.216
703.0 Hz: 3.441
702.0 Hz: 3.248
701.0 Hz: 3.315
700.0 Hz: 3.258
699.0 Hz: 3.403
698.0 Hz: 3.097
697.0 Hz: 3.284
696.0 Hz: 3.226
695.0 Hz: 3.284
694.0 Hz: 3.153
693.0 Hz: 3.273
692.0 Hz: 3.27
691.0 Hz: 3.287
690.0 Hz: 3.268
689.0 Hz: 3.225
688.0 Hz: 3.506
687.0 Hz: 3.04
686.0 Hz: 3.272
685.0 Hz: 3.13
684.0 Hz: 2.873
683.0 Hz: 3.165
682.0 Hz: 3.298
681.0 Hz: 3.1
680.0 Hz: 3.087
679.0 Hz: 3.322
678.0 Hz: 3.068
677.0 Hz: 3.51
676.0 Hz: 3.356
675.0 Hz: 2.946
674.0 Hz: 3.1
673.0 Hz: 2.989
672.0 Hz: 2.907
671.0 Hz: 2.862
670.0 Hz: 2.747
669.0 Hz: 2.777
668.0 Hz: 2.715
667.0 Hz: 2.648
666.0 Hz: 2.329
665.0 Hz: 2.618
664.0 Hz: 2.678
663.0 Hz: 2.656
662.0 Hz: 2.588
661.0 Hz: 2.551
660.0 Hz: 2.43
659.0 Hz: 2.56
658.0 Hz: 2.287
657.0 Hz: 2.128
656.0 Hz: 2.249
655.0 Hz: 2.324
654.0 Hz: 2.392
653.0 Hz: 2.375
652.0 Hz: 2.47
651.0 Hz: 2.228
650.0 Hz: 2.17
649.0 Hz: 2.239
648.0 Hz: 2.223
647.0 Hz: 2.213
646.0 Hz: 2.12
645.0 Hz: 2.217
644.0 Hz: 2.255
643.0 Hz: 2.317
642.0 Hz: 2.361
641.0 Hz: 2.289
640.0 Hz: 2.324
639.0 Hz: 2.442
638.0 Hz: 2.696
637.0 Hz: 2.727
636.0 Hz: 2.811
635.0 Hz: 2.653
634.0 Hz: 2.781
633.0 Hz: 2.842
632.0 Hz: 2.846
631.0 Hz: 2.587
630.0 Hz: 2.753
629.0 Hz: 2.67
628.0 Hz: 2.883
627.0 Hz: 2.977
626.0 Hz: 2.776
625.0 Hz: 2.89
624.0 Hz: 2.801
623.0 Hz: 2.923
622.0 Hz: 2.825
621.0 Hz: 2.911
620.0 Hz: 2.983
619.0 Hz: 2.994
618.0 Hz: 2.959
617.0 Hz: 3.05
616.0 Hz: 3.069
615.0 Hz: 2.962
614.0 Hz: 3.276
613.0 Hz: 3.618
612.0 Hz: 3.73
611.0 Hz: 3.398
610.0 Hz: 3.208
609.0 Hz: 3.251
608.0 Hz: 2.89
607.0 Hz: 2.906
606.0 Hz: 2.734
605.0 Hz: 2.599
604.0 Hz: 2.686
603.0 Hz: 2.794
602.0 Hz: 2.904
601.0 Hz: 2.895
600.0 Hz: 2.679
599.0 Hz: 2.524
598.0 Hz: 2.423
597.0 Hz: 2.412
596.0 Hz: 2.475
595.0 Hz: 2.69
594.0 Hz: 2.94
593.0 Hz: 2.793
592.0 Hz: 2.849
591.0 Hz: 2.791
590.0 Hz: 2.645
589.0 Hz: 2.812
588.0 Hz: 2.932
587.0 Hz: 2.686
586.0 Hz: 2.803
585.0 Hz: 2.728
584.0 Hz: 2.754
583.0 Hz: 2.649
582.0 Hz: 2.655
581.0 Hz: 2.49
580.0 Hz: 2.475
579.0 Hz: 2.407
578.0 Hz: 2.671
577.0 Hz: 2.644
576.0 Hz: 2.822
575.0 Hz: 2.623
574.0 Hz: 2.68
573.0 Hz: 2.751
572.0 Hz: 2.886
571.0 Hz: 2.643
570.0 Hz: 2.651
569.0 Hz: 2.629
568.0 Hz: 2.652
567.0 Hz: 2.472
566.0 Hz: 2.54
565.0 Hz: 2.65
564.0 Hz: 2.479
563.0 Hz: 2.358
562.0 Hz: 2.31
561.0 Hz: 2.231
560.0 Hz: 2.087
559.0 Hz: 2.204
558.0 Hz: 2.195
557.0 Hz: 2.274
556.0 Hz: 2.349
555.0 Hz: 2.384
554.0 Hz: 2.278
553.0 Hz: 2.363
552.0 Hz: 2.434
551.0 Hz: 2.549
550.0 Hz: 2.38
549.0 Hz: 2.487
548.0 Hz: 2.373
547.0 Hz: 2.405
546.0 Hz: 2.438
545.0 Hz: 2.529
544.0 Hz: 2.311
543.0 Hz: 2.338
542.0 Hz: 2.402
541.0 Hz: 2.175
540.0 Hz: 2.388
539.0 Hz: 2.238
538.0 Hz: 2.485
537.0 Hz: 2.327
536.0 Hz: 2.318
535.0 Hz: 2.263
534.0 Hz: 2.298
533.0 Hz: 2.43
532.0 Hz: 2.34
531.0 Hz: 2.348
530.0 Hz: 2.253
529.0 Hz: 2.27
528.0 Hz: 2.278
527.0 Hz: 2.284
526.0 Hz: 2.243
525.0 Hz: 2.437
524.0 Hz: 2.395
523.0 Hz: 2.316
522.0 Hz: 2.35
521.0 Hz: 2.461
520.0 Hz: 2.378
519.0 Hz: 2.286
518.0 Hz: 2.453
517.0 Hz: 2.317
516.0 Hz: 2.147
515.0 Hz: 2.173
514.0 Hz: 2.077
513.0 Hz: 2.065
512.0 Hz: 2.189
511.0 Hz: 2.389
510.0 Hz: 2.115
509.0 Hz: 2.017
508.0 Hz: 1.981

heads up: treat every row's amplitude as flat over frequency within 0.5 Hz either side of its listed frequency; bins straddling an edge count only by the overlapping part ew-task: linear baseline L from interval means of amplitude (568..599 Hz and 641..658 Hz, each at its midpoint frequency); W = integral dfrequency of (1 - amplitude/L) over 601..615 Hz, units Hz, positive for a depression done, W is -3.0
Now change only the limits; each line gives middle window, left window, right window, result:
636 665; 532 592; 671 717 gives 5.30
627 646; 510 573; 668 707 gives 2.01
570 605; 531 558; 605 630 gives 0.66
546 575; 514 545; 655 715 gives -0.01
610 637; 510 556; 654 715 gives -2.47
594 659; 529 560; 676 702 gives 3.33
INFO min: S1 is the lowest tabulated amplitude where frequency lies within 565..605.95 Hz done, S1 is 2.407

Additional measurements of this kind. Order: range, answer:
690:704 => 3.097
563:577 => 2.358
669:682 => 2.747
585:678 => 2.12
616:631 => 2.587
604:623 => 2.599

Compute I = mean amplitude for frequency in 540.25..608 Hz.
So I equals 2.57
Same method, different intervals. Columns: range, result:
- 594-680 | 2.73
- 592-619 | 2.92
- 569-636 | 2.82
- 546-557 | 2.4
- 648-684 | 2.71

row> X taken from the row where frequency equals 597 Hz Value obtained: 2.412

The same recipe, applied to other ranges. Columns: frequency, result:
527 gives 2.284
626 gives 2.776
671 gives 2.862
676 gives 3.356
